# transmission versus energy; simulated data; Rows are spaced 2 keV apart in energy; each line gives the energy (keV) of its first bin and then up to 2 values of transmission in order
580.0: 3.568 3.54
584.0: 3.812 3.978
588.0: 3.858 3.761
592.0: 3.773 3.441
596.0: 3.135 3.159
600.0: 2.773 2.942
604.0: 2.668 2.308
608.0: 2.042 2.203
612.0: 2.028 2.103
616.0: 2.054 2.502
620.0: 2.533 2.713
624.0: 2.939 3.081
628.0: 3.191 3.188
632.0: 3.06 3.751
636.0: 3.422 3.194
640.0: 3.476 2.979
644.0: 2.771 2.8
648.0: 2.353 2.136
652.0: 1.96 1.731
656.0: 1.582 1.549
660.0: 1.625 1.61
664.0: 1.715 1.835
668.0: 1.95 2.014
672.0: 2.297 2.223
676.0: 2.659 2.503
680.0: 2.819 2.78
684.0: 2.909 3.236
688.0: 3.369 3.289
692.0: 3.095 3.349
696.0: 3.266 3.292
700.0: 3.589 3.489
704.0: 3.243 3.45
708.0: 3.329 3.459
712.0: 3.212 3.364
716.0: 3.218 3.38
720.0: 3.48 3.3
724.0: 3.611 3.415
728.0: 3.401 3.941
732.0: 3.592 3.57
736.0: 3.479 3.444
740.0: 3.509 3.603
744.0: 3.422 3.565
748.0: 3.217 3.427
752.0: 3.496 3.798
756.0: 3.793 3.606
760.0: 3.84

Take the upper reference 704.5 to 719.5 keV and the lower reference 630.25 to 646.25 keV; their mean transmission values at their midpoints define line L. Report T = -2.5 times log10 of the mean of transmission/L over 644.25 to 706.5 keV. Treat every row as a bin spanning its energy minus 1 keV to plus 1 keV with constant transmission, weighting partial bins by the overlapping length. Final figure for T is 0.27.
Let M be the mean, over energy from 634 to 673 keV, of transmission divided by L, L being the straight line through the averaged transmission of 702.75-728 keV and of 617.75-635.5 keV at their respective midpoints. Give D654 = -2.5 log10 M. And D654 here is 0.33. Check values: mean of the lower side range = 3.03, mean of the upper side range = 3.37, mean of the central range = 2.3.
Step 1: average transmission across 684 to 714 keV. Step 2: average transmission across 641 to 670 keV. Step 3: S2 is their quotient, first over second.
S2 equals 1.63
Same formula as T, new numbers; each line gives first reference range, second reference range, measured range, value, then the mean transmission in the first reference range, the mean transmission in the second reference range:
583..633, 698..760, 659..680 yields 0.47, 2.93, 3.48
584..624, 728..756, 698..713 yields -0.01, 2.87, 3.55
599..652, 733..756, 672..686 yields 0.16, 2.72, 3.52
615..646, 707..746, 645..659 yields 0.46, 2.98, 3.46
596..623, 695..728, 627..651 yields -0.11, 2.49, 3.38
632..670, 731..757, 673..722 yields -0.08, 2.37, 3.53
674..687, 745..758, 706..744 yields -0.06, 2.77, 3.55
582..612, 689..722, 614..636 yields 0.10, 3.11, 3.34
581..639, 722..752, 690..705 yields 0.01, 3.01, 3.51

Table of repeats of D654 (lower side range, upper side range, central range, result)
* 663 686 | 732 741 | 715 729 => -0.05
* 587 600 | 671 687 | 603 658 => 0.20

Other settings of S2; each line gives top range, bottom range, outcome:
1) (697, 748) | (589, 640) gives 1.19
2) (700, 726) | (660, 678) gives 1.66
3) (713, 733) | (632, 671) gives 1.47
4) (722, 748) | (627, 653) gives 1.20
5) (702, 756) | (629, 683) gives 1.42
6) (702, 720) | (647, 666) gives 1.85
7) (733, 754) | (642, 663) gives 1.70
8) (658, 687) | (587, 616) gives 0.80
